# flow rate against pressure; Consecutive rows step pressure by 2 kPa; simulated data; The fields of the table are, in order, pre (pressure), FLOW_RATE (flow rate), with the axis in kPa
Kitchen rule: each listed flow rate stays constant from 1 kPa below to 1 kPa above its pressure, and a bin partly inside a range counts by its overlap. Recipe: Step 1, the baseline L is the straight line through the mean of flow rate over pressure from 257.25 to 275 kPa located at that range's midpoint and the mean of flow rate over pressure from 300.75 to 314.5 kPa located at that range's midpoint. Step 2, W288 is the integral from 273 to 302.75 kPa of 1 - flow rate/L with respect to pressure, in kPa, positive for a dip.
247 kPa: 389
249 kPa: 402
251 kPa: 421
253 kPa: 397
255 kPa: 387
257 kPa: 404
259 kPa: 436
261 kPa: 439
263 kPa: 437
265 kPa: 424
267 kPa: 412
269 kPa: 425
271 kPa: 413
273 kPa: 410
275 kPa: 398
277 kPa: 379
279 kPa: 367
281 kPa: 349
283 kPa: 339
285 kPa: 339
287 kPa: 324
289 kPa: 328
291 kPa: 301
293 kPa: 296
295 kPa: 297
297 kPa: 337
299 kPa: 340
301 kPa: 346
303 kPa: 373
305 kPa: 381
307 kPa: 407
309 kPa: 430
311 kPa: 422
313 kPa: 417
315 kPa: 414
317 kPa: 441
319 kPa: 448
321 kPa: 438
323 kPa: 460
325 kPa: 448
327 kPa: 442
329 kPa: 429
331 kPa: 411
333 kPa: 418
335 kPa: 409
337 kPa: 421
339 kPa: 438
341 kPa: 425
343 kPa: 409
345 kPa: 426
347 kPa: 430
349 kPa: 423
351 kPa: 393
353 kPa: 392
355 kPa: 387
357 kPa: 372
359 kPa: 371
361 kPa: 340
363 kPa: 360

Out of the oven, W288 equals 5.0 kPa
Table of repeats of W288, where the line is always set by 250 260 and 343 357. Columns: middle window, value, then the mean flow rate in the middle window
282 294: 2.6 kPa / 321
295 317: 1.2 kPa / 385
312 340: -1.7 kPa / 431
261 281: 0.1 kPa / 406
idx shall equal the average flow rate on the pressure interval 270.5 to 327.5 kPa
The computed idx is 381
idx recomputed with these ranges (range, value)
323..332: 436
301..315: 401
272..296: 344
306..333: 431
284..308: 339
